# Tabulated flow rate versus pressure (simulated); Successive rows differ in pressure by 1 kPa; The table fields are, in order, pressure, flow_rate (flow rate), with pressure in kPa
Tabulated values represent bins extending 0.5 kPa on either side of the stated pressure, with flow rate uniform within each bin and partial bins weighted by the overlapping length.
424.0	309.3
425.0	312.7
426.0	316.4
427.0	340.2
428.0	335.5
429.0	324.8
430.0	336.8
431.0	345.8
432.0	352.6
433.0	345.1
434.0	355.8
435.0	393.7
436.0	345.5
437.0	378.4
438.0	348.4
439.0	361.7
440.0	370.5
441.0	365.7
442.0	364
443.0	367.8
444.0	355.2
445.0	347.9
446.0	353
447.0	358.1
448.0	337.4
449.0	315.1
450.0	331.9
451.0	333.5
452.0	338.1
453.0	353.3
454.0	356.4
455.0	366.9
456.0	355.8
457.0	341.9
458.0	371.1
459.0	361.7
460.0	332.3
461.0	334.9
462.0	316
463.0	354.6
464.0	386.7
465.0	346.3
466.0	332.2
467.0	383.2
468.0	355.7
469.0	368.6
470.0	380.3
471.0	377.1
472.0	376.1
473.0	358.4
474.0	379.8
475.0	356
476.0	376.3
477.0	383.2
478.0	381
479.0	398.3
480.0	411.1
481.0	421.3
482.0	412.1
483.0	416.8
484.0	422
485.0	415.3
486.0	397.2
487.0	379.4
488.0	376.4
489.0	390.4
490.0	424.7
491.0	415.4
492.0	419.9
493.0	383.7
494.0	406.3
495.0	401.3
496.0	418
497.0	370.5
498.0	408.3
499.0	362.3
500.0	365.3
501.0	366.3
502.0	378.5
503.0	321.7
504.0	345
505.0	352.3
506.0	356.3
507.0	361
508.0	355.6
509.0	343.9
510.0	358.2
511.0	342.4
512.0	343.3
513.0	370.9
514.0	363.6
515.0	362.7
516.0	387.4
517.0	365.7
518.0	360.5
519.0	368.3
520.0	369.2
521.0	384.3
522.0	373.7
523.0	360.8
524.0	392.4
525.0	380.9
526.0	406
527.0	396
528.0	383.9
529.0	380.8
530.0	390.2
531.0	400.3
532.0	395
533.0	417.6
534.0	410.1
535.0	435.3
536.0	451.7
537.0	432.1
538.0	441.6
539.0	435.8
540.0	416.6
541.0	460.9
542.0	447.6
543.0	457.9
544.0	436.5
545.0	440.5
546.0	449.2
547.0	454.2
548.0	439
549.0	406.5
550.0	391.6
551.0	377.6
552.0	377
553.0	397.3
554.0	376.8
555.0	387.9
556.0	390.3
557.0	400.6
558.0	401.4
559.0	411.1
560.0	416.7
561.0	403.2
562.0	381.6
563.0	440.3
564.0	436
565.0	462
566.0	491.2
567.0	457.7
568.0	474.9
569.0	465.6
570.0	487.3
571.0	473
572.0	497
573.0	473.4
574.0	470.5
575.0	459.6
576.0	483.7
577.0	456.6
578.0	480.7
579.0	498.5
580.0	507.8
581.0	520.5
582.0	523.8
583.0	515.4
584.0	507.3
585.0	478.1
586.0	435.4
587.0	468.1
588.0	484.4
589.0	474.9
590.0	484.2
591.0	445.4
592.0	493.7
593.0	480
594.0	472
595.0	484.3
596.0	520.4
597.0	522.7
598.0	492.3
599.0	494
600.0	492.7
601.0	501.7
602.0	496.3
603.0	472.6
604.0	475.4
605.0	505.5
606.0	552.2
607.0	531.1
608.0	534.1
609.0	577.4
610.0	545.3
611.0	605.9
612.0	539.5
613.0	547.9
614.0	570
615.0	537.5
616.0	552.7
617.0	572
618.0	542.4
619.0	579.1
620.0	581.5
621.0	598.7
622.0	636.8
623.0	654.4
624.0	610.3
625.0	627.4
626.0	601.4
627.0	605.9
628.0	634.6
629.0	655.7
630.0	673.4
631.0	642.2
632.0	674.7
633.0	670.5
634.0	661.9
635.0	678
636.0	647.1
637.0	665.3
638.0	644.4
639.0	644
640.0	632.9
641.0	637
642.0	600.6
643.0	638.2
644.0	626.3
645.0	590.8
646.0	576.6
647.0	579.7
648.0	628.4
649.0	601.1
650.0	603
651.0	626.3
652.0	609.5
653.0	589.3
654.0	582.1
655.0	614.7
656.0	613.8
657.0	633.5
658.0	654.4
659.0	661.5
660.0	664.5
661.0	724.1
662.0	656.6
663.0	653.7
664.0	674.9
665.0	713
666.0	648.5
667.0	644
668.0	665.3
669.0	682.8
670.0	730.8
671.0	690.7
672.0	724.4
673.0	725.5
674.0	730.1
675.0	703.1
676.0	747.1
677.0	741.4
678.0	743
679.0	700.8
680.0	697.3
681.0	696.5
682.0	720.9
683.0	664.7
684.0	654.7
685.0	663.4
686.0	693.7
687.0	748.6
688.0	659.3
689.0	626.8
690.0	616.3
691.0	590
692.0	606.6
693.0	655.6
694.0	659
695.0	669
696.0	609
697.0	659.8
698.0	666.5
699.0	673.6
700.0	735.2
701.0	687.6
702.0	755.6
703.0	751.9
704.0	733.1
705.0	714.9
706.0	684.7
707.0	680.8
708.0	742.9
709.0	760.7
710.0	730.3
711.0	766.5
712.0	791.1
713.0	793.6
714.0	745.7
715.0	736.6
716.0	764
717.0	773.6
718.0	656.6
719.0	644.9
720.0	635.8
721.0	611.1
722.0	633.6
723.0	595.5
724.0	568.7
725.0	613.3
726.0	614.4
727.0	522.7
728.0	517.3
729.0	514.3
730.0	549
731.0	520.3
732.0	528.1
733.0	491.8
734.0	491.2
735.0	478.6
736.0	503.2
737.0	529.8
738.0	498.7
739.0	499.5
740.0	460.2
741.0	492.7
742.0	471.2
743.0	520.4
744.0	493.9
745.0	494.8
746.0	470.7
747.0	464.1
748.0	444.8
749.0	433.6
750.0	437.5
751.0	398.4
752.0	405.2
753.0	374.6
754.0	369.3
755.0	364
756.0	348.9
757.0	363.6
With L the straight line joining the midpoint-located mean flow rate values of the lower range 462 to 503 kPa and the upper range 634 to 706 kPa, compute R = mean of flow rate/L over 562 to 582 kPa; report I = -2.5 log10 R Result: 0.10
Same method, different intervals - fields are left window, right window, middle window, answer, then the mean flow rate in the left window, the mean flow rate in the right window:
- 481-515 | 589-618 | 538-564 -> 0.08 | 380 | 517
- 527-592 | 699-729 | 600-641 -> -0.10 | 443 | 685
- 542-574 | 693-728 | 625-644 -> -0.15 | 432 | 685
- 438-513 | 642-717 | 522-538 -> 0.13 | 369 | 678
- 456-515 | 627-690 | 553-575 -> 0.15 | 374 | 660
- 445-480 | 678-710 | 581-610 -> 0.10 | 358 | 685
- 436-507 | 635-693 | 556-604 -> 0.13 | 370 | 658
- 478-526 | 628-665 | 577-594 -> 0.09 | 381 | 638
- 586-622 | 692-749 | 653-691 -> -0.18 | 521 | 614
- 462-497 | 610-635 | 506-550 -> 0.16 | 387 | 608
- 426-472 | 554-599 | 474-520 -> 0.04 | 353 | 465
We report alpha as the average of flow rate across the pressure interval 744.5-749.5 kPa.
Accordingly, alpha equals 462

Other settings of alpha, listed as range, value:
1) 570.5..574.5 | 478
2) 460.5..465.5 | 348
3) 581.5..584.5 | 515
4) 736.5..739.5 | 509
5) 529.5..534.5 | 403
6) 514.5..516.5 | 375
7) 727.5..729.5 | 516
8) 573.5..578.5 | 470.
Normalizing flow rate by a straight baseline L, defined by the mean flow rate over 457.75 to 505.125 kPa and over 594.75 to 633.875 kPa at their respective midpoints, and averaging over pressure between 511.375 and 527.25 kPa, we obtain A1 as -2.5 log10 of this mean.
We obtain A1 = 0.161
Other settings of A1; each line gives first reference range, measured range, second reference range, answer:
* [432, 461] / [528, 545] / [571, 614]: 0.049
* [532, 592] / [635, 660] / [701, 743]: -0.153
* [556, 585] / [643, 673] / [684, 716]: -0.039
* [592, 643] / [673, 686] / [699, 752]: -0.196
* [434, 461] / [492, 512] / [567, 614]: 0.110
